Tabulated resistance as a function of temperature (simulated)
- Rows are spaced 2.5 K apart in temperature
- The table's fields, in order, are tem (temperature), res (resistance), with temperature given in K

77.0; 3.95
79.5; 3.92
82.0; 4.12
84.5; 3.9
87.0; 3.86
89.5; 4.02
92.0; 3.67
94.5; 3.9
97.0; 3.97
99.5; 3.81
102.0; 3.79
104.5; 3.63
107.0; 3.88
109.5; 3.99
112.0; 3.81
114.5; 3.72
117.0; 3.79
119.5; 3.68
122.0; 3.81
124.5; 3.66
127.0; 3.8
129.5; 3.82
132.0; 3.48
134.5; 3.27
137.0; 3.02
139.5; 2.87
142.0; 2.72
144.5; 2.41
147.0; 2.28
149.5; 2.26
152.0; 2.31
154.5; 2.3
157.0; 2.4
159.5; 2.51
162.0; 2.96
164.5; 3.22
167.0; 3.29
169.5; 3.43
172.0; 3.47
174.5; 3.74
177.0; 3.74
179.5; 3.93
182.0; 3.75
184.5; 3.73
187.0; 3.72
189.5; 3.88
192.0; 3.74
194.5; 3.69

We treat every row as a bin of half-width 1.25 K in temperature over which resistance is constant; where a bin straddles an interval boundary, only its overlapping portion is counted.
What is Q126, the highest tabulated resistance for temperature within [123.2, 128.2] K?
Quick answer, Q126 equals 3.8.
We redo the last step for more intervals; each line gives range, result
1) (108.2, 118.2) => 3.99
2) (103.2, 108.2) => 3.88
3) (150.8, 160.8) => 2.51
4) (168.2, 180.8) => 3.93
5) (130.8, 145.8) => 3.48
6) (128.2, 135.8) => 3.82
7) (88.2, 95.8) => 4.02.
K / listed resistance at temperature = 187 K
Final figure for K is 3.72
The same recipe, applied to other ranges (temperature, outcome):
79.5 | 3.92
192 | 3.74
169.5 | 3.43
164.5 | 3.22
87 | 3.86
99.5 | 3.81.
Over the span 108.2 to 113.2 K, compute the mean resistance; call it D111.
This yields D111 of 3.9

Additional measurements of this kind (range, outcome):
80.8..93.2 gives 3.91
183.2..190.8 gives 3.78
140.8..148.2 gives 2.47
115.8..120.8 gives 3.74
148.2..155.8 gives 2.29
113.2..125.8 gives 3.73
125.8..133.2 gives 3.7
